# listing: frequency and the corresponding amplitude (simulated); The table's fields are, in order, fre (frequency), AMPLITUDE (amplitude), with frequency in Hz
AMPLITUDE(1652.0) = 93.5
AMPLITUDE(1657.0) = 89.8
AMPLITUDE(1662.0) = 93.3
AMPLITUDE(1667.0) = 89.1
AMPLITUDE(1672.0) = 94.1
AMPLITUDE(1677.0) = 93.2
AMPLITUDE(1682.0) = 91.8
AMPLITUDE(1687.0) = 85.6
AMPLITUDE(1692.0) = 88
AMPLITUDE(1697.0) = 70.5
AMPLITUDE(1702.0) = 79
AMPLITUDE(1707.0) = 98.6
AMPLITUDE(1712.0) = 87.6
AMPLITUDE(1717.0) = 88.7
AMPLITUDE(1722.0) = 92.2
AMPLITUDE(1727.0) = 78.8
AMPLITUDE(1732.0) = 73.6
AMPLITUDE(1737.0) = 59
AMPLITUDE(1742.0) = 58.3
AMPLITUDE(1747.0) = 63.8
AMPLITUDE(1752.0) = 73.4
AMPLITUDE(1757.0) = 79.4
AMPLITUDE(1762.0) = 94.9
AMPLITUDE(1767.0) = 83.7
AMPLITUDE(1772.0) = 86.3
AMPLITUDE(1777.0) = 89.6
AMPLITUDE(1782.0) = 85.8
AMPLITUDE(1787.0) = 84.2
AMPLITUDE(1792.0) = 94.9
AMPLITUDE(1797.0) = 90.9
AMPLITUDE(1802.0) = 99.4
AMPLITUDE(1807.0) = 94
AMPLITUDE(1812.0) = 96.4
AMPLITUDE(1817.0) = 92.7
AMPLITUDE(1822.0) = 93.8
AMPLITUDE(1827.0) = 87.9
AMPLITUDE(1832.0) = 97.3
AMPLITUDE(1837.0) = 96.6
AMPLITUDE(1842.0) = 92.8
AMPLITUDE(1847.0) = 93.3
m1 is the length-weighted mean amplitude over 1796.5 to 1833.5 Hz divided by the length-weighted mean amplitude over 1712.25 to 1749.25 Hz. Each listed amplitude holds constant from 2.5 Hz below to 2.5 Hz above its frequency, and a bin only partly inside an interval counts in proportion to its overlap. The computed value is 1.27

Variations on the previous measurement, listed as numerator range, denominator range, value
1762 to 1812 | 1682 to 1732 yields 1.06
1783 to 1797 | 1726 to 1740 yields 1.29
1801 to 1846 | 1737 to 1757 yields 1.43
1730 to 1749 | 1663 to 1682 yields 0.69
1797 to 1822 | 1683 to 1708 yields 1.13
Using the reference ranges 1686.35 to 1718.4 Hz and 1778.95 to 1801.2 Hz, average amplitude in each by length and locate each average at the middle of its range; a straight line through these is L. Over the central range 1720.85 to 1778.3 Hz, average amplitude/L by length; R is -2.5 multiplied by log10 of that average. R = 0.14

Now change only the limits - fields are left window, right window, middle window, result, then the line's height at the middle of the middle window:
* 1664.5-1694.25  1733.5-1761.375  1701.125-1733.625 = -0.10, 78.4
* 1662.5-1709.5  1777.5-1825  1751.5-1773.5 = 0.08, 90.8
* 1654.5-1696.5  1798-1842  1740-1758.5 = 0.32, 92.1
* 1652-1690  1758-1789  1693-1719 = 0.06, 89.7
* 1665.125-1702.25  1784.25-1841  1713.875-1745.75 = 0.19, 89.2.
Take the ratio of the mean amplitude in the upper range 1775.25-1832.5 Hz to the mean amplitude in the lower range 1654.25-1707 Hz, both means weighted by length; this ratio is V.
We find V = 1.05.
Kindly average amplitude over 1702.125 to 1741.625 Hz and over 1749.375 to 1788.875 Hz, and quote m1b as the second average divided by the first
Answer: 1.04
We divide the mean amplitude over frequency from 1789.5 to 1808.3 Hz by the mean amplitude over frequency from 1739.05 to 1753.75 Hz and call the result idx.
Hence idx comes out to 1.5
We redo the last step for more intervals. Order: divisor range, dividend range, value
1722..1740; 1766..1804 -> 1.22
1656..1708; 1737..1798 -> 0.92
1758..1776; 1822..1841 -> 1.07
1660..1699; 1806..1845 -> 1.06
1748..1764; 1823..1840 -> 1.17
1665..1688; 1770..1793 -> 0.96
